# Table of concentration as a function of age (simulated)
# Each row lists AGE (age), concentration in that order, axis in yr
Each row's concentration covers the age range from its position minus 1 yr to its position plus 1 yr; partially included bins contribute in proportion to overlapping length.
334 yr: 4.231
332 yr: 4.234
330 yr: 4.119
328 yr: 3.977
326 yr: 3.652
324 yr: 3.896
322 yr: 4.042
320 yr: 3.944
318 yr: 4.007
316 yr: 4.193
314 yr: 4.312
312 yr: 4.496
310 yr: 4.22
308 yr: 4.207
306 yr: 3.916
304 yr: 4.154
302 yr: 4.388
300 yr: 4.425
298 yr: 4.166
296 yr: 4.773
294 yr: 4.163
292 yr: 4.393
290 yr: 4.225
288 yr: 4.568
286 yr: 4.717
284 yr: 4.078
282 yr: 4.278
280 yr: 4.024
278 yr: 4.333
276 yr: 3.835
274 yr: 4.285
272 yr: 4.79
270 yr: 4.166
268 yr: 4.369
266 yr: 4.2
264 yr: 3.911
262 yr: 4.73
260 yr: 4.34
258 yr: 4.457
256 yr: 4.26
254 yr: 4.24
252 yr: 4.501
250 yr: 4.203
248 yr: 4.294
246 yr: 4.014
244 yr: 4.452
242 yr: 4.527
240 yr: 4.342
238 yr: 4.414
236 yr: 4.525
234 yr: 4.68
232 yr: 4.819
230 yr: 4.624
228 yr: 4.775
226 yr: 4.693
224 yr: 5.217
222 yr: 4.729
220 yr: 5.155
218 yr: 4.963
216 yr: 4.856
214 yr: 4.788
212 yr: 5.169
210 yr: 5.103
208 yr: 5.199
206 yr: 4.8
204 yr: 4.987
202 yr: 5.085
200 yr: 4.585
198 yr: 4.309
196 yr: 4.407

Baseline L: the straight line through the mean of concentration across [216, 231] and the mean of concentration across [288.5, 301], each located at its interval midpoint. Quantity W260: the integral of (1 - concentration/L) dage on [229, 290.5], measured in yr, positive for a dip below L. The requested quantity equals 3.4 yr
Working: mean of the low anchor 4.88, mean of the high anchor 4.37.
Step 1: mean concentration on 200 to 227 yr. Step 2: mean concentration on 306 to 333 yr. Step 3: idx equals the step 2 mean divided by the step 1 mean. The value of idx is 0.82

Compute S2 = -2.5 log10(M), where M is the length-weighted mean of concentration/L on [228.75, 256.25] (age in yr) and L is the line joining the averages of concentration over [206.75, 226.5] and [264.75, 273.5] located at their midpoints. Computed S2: 0.06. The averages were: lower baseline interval 4.99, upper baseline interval 4.36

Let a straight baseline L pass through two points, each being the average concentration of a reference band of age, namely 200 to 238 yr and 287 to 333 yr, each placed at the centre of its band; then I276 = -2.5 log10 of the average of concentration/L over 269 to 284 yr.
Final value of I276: 0.05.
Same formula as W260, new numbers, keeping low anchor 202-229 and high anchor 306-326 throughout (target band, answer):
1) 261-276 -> 0.7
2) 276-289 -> 0.3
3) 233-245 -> 0.7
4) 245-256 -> 1.0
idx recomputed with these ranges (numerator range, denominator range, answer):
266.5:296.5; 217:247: 0.93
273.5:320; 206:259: 0.91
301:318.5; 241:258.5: 0.98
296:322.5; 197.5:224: 0.86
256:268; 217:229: 0.88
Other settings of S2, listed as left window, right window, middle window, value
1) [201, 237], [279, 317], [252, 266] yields 0.07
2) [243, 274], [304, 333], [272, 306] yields -0.02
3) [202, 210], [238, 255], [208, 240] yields -0.03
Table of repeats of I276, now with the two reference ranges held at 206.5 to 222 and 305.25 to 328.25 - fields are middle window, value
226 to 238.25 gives 0.043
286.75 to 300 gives -0.026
